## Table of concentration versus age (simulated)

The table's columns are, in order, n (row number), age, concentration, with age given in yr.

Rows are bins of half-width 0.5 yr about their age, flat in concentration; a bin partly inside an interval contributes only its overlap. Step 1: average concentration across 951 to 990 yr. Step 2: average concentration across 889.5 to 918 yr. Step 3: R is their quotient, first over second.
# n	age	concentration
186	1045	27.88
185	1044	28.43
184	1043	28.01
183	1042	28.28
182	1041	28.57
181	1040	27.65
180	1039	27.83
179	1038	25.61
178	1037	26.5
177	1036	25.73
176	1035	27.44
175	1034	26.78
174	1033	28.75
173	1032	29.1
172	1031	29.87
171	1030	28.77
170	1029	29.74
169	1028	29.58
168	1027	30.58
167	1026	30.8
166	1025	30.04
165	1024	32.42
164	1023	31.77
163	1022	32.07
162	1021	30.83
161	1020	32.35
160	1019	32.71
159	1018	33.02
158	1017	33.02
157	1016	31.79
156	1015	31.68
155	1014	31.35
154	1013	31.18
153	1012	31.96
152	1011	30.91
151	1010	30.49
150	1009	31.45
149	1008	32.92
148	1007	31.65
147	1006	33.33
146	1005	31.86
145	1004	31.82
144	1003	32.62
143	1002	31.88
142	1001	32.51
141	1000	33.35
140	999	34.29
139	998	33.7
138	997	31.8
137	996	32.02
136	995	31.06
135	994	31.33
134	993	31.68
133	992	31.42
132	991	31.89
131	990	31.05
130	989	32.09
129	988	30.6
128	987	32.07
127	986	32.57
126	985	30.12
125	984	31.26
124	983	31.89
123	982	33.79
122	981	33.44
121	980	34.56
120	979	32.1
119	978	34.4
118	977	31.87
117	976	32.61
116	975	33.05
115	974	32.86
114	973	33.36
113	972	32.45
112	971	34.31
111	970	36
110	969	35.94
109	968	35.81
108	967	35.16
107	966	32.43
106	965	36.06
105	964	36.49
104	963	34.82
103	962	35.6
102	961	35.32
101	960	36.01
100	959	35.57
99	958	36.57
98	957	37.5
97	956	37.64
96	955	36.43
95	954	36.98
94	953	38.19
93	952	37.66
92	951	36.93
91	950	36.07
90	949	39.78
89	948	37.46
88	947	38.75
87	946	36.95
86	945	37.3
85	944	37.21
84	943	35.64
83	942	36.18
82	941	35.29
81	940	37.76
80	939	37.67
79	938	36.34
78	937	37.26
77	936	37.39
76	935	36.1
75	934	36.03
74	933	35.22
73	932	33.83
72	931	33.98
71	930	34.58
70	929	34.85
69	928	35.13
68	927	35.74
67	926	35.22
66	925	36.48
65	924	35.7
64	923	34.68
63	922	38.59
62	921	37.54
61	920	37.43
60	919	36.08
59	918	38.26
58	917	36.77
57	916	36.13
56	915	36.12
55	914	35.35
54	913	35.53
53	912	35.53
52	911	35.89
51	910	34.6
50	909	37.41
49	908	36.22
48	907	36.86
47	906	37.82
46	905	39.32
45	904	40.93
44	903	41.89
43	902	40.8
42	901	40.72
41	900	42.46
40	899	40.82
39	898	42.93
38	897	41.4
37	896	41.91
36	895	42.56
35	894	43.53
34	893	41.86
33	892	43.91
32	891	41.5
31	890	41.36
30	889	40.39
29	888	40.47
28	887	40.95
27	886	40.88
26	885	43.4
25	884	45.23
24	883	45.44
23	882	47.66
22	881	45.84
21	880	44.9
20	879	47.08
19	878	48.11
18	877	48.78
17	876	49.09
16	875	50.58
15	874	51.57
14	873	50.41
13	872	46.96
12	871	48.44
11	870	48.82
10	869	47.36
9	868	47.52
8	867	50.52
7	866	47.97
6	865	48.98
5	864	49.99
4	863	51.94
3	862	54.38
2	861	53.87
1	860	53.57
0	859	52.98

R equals 0.87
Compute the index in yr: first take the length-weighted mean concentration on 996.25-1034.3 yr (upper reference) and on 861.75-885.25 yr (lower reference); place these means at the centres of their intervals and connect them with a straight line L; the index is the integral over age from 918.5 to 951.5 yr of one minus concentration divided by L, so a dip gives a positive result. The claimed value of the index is 3.69 yr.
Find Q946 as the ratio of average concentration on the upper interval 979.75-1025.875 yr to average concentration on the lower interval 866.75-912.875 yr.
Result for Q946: 0.7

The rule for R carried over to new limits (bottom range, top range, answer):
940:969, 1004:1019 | 0.87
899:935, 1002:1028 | 0.86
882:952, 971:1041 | 0.82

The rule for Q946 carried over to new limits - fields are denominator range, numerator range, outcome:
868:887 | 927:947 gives 0.77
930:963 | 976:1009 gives 0.88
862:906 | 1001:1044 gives 0.67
